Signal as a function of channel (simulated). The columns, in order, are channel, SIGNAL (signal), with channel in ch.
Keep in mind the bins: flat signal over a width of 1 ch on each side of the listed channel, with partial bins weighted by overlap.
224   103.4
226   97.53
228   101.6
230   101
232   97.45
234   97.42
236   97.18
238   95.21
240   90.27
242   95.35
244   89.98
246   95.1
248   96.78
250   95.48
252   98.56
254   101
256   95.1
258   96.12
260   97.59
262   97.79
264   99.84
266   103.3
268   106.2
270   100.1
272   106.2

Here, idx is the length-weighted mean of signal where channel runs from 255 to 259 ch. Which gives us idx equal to 95.6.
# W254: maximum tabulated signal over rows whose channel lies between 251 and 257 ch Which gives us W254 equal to 101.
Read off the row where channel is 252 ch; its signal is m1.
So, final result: 98.56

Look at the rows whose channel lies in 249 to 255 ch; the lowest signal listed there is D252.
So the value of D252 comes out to 95.48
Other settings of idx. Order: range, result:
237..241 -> 92.7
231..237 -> 97.4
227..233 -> 100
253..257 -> 98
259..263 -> 97.7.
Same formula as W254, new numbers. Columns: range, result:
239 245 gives 95.35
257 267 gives 103.3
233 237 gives 97.42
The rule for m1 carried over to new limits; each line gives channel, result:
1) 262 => 97.79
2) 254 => 101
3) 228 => 101.6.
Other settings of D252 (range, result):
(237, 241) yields 90.27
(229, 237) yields 97.18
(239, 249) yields 89.98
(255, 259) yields 95.1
